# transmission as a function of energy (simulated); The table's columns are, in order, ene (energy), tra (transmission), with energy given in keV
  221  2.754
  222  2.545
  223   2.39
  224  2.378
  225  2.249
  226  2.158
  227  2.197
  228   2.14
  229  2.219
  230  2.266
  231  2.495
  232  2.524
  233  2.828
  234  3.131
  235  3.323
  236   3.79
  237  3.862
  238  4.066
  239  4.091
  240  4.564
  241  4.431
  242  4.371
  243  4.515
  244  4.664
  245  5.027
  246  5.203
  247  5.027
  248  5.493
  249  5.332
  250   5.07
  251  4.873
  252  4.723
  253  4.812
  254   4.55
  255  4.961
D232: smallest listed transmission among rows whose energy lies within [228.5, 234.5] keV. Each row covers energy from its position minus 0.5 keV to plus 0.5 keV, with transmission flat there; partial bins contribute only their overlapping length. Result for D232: 2.219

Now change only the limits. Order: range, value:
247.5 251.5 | 4.873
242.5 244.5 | 4.515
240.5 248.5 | 4.371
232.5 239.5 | 2.828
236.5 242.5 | 3.862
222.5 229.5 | 2.14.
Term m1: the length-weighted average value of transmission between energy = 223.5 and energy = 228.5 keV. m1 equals 2.22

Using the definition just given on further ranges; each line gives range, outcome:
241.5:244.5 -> 4.52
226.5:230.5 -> 2.21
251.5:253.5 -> 4.77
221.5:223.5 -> 2.47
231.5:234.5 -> 2.83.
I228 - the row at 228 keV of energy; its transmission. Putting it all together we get 2.14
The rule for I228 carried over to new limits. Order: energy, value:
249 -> 5.332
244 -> 4.664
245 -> 5.027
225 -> 2.249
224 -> 2.378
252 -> 4.723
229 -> 2.219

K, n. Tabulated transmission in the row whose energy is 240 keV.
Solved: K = 4.564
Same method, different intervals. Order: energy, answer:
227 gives 2.197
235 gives 3.323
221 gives 2.754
